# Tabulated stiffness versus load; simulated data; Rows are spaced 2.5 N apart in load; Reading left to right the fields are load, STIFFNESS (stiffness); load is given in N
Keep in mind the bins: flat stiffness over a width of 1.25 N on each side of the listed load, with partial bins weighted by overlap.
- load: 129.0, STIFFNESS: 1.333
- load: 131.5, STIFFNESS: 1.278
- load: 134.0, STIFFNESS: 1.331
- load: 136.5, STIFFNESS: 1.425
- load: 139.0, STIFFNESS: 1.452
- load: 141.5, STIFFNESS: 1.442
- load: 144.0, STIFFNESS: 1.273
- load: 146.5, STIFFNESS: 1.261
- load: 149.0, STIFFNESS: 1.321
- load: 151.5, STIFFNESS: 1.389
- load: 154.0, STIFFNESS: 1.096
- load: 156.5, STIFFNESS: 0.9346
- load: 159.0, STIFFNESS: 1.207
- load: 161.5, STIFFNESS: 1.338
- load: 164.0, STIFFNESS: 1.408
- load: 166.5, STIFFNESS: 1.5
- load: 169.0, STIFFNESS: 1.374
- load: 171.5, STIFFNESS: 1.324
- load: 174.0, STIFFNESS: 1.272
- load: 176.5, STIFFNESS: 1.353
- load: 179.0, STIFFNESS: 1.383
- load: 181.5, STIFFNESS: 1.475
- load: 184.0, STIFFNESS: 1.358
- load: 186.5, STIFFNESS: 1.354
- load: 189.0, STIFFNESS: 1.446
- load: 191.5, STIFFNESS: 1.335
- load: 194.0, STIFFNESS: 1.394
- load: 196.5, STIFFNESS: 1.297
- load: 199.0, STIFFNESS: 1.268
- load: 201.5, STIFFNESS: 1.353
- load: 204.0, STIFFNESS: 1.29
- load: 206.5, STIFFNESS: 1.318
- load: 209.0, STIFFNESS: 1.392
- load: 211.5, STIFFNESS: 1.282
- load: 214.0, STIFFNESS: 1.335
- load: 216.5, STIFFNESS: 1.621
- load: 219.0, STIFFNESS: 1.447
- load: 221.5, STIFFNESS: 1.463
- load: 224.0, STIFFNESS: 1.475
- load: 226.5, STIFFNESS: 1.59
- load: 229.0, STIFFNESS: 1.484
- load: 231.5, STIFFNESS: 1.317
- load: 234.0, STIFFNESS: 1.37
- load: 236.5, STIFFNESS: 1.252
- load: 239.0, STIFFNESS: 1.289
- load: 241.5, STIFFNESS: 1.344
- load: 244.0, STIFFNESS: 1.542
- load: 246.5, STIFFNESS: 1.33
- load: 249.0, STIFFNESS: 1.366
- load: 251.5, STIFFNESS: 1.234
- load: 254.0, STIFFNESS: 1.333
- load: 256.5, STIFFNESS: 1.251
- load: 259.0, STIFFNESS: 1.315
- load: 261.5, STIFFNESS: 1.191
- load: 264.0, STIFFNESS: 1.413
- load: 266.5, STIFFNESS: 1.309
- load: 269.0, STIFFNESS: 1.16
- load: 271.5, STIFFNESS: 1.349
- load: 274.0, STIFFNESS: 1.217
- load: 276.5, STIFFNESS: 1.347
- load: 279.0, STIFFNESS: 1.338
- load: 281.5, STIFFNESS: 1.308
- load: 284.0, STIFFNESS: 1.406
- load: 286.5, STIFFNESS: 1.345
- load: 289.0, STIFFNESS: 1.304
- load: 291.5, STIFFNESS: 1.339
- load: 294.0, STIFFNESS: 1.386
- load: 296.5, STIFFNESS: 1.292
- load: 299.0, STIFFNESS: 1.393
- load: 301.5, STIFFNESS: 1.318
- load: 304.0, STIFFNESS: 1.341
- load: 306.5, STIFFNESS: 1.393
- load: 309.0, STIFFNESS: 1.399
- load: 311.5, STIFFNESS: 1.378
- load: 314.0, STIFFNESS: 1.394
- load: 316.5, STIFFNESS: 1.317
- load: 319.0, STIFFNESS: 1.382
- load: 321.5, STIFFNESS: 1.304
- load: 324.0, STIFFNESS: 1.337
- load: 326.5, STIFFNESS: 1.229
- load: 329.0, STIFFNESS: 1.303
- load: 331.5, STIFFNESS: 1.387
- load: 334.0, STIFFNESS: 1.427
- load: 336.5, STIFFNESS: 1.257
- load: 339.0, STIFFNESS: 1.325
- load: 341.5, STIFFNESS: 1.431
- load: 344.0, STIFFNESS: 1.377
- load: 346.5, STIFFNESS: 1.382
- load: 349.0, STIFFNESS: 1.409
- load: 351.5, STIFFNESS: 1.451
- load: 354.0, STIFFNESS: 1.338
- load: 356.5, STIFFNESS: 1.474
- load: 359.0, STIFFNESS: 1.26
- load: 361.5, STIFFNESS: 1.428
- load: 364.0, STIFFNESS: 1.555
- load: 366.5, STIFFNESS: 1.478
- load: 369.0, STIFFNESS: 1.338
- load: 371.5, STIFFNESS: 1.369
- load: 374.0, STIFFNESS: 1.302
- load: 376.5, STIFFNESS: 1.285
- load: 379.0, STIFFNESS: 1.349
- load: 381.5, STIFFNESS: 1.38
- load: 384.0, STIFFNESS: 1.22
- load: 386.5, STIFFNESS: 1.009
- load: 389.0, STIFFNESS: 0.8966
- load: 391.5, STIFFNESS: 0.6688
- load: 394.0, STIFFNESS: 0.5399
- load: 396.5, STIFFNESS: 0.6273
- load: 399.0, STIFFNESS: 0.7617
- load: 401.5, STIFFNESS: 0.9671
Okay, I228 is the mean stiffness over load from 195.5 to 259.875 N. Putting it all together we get 1.37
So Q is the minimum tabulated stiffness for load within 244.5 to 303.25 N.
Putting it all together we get 1.16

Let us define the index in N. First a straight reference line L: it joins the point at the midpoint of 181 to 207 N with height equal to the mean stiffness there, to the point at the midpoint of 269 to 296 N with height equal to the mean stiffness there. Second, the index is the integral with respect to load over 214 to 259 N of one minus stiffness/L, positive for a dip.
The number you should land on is -1.8 N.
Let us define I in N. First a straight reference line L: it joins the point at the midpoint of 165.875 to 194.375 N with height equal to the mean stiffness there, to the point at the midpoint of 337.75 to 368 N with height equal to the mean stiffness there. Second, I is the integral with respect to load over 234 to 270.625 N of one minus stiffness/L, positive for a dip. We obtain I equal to 2.1 N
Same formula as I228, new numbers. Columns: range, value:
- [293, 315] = 1.37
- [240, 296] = 1.32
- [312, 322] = 1.35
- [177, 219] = 1.37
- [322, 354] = 1.36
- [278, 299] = 1.34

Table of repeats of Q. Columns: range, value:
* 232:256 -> 1.234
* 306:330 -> 1.229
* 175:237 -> 1.252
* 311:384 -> 1.22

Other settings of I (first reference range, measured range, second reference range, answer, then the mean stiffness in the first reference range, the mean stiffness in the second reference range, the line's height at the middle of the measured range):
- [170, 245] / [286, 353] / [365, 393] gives -4.75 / 1.38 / 1.21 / 1.27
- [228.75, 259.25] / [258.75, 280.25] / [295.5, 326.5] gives 0.79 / 1.34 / 1.35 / 1.34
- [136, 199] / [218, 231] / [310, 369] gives -1.30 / 1.33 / 1.37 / 1.35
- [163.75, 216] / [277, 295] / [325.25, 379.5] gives 0.27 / 1.36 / 1.37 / 1.37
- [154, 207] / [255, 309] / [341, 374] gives 1.92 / 1.33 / 1.4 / 1.37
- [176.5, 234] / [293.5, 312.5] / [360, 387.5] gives 0.01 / 1.39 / 1.34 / 1.36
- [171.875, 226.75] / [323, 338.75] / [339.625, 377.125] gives 0.76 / 1.38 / 1.39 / 1.39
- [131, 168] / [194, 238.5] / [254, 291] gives -2.58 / 1.31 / 1.31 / 1.31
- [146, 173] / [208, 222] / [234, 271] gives -1.29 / 1.29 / 1.31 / 1.3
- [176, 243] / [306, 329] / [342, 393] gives -0.36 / 1.38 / 1.3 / 1.32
